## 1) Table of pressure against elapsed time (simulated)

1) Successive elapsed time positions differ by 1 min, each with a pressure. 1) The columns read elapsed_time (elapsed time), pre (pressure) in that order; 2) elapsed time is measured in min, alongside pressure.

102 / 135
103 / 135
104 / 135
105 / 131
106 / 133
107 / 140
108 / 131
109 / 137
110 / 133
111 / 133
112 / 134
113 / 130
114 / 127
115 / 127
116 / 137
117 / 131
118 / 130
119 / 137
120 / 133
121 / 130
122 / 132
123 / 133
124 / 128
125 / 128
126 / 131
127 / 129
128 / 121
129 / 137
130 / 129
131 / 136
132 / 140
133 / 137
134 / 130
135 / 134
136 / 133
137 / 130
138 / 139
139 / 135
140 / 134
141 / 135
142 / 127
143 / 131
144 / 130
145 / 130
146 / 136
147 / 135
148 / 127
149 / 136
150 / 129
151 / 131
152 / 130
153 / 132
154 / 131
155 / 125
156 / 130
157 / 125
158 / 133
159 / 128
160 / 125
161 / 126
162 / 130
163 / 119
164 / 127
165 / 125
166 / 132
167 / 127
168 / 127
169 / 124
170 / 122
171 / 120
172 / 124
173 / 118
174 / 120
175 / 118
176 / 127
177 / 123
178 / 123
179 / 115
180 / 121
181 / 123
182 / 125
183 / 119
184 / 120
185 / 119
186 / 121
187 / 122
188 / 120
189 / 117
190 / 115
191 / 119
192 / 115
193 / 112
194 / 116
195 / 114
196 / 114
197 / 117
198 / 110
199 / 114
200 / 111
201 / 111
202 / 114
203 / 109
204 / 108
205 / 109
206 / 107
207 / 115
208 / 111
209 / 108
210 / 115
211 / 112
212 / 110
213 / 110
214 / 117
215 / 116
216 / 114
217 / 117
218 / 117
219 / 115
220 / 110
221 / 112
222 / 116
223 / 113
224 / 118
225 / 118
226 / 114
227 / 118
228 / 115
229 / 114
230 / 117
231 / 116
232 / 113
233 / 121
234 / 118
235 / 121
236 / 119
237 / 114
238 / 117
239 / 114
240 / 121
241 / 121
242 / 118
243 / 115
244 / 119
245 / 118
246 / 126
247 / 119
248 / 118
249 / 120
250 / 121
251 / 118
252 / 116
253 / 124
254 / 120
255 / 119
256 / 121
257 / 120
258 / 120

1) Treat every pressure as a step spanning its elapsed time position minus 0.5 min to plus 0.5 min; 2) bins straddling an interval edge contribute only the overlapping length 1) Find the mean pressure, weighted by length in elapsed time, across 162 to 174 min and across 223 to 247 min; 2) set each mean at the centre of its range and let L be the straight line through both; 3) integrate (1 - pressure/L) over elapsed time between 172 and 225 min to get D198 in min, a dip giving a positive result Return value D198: 2.4 min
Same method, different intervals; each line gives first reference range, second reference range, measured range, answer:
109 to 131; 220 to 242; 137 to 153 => -0.5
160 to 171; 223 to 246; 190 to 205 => 1.1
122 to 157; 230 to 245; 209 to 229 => 1.0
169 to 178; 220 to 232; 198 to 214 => 0.9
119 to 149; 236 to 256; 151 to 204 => 2.5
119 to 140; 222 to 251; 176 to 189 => 0.4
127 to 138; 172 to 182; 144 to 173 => -0.4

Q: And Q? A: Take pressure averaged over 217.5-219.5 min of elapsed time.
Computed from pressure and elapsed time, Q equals 116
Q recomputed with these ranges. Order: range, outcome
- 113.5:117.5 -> 130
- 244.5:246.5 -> 122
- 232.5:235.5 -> 120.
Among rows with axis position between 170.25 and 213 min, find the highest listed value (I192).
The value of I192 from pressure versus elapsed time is 127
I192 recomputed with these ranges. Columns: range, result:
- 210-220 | 117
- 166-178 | 132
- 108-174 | 140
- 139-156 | 136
